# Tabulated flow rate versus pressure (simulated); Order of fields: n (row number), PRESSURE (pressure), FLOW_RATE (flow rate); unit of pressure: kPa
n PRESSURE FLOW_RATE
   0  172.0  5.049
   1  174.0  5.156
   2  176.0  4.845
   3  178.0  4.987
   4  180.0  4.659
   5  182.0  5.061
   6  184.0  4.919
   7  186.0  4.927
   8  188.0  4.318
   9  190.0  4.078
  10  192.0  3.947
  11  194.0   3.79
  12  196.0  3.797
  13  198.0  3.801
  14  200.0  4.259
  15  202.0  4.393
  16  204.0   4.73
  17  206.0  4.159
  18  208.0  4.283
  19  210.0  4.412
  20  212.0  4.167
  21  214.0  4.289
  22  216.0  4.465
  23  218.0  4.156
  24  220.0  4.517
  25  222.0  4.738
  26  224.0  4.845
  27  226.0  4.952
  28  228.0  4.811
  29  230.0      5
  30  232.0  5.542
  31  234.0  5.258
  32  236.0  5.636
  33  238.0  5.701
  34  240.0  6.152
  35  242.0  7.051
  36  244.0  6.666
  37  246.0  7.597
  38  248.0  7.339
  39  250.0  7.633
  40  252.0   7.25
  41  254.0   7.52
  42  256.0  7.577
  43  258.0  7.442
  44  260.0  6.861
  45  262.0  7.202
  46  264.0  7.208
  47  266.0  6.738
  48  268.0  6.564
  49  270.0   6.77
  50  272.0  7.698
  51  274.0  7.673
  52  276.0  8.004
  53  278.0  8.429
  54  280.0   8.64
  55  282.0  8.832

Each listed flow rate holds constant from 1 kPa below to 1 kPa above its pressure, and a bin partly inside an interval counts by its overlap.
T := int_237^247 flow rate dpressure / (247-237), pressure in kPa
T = 6.63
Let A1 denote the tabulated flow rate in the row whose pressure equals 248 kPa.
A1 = 7.339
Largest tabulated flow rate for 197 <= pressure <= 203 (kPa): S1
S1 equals 4.393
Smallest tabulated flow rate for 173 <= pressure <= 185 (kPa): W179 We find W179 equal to 4.659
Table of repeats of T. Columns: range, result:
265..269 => 6.65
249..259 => 7.48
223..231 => 4.9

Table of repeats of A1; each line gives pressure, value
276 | 8.004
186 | 4.927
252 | 7.25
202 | 4.393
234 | 5.258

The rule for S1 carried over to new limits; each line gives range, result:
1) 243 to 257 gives 7.633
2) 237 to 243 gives 7.051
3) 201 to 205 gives 4.73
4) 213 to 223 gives 4.738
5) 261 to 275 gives 7.698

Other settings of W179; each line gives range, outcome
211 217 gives 4.167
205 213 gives 4.159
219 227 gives 4.517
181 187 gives 4.919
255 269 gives 6.564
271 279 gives 7.673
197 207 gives 3.801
